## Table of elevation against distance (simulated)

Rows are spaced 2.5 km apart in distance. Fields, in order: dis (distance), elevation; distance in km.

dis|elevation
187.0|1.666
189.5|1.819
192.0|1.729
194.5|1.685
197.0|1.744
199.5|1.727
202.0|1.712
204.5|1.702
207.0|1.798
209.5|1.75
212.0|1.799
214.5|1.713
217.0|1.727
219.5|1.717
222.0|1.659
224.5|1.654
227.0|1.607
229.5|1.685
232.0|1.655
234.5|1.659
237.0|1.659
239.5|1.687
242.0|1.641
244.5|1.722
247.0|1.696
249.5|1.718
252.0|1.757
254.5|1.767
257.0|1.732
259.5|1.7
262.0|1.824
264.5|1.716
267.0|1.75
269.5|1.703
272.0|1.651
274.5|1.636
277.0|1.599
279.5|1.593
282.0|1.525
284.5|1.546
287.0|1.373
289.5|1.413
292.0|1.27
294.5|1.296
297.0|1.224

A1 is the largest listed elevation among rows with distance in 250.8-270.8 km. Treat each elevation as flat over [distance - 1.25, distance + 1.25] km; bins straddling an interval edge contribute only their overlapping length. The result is 1.824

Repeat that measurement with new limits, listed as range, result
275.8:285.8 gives 1.599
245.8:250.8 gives 1.718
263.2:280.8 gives 1.75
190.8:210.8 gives 1.798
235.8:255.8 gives 1.767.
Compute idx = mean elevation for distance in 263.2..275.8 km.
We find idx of 1.69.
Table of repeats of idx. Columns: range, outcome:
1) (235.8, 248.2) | 1.68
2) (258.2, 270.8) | 1.74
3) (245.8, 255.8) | 1.73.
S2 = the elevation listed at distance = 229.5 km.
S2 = 1.685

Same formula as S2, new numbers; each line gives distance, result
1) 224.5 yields 1.654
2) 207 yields 1.798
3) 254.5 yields 1.767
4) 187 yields 1.666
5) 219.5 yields 1.717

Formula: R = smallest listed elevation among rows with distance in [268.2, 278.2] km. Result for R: 1.599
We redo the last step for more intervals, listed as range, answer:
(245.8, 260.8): 1.696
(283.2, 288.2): 1.373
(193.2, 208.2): 1.685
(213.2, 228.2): 1.607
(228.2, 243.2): 1.641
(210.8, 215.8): 1.713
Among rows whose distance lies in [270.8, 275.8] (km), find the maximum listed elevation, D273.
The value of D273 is 1.651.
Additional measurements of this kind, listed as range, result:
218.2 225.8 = 1.717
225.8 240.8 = 1.687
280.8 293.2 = 1.546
